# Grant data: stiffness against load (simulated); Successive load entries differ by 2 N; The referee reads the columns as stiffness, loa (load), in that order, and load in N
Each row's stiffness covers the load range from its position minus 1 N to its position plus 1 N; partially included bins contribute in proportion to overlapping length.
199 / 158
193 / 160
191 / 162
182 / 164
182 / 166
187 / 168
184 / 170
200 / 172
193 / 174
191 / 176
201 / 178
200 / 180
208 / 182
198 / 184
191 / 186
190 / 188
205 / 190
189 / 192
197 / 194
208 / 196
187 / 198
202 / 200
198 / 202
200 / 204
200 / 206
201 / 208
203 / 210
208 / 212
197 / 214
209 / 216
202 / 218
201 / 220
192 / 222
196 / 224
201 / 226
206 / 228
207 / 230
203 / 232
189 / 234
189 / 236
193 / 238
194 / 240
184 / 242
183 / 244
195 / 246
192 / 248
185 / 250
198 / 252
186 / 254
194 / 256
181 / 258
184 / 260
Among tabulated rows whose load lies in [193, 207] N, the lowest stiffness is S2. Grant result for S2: 187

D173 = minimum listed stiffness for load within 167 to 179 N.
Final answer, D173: 184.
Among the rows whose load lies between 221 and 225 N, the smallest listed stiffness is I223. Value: 192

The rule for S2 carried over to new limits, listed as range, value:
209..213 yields 203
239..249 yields 183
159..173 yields 182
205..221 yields 197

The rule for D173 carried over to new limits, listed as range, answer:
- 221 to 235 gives 189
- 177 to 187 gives 191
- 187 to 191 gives 190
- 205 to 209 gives 200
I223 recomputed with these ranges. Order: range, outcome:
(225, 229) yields 201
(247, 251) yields 185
